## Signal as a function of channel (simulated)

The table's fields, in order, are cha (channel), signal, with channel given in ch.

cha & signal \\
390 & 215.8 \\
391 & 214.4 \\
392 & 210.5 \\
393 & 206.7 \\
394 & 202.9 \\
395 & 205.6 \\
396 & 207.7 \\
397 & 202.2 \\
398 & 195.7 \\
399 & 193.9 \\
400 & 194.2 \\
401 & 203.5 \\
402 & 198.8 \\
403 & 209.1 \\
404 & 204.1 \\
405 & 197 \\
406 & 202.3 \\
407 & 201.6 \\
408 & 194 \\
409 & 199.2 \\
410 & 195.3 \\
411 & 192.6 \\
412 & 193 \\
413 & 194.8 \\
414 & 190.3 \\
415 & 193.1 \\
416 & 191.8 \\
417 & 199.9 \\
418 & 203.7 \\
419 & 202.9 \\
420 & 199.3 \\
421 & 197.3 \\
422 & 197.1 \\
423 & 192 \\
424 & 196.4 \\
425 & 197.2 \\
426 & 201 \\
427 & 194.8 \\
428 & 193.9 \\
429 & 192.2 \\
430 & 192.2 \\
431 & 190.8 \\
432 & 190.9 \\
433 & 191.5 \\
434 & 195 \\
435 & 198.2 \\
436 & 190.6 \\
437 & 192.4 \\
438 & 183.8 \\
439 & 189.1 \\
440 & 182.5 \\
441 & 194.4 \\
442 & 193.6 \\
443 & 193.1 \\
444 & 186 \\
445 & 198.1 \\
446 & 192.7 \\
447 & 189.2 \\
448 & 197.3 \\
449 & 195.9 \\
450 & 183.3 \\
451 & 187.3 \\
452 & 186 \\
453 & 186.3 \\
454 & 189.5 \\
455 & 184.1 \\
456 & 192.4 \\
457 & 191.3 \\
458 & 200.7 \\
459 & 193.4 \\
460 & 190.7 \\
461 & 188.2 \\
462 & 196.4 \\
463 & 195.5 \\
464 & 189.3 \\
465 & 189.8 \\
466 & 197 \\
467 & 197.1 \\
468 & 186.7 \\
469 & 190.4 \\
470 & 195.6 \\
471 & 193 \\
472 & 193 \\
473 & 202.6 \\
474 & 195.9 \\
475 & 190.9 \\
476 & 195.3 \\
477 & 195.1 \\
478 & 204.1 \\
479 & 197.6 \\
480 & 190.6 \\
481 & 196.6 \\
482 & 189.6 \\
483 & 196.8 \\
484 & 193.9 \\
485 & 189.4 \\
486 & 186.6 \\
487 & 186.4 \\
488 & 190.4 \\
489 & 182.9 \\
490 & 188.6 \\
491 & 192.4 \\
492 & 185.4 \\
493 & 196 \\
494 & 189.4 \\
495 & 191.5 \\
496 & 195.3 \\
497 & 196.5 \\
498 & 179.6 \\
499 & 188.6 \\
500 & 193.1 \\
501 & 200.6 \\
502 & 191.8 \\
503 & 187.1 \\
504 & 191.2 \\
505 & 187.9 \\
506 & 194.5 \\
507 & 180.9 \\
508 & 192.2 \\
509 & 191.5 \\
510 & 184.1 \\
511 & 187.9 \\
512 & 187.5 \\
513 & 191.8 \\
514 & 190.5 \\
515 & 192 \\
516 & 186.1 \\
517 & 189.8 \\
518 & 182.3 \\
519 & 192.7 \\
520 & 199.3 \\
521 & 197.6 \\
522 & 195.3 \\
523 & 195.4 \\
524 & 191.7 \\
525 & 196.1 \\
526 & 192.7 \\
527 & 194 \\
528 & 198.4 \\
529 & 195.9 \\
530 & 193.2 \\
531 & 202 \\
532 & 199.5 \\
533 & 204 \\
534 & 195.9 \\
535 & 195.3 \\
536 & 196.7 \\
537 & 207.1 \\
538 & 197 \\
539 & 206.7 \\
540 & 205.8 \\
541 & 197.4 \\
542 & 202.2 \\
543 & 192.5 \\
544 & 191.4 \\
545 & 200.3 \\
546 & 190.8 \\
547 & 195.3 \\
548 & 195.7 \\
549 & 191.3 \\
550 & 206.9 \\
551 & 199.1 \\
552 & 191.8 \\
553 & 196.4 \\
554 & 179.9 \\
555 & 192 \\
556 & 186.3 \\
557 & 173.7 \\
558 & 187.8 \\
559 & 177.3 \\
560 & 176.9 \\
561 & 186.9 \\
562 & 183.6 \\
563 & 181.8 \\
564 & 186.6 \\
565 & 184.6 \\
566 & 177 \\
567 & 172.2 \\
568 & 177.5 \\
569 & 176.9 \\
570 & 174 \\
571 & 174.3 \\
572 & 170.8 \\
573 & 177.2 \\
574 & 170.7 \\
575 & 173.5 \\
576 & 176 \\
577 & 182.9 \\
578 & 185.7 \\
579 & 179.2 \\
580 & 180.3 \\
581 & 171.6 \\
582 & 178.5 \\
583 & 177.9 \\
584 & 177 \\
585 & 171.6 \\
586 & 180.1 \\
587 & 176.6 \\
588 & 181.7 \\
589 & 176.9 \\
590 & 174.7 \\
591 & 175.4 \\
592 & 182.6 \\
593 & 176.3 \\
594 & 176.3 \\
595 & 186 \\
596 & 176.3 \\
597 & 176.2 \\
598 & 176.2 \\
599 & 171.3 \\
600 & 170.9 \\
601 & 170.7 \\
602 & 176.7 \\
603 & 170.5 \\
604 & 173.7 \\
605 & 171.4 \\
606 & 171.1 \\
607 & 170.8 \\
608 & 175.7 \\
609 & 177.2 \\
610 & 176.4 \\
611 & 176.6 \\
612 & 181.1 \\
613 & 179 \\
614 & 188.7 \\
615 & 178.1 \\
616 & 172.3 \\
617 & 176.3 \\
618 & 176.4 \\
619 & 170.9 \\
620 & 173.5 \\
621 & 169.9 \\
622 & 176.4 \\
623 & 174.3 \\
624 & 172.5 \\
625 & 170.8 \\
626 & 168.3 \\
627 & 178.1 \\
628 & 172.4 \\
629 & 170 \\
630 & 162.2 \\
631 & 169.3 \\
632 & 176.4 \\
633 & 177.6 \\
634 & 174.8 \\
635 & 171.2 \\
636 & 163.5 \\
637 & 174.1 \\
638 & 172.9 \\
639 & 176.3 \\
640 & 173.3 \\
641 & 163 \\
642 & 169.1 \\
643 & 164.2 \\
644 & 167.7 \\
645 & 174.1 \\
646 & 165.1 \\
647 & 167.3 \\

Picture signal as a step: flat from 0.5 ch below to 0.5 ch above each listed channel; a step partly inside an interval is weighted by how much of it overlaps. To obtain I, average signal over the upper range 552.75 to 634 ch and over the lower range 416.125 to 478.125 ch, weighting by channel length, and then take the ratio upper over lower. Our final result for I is 0.9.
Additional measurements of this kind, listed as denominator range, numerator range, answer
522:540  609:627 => 0.89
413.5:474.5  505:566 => 1.00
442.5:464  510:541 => 1.02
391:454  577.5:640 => 0.89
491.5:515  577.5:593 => 0.94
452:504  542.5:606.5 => 0.94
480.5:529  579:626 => 0.92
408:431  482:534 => 0.98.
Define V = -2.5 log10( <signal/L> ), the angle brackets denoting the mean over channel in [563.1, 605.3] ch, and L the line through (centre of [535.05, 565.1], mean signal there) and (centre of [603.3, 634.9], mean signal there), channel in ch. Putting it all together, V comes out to 0.04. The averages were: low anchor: 192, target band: 177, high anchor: 174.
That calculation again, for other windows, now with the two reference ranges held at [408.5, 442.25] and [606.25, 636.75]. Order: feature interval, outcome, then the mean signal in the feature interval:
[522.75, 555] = -0.082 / 197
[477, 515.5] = -0.023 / 191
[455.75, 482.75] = -0.025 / 194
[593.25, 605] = 0.009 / 175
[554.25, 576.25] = 0.005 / 179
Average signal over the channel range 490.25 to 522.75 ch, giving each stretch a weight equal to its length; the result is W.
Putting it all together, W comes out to 191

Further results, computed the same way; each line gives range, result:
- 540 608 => 181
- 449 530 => 192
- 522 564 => 194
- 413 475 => 193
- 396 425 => 198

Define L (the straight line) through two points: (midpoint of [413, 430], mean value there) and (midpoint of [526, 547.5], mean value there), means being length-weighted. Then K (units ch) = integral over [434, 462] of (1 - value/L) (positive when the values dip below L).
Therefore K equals 0.8 ch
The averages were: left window 196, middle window 191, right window 198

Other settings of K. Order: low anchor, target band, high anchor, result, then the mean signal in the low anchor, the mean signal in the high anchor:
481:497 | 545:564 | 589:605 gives -0.8 ch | 191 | 175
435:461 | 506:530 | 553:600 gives -1.0 ch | 191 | 179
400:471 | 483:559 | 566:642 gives -3.5 ch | 194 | 175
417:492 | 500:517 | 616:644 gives -0.3 ch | 193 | 172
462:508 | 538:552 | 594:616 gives -1.1 ch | 192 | 176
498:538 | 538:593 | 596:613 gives -0.3 ch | 193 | 174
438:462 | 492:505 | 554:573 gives -0.4 ch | 191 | 180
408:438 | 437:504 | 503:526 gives 0.4 ch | 195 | 191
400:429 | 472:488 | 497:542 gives 0.1 ch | 198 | 194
